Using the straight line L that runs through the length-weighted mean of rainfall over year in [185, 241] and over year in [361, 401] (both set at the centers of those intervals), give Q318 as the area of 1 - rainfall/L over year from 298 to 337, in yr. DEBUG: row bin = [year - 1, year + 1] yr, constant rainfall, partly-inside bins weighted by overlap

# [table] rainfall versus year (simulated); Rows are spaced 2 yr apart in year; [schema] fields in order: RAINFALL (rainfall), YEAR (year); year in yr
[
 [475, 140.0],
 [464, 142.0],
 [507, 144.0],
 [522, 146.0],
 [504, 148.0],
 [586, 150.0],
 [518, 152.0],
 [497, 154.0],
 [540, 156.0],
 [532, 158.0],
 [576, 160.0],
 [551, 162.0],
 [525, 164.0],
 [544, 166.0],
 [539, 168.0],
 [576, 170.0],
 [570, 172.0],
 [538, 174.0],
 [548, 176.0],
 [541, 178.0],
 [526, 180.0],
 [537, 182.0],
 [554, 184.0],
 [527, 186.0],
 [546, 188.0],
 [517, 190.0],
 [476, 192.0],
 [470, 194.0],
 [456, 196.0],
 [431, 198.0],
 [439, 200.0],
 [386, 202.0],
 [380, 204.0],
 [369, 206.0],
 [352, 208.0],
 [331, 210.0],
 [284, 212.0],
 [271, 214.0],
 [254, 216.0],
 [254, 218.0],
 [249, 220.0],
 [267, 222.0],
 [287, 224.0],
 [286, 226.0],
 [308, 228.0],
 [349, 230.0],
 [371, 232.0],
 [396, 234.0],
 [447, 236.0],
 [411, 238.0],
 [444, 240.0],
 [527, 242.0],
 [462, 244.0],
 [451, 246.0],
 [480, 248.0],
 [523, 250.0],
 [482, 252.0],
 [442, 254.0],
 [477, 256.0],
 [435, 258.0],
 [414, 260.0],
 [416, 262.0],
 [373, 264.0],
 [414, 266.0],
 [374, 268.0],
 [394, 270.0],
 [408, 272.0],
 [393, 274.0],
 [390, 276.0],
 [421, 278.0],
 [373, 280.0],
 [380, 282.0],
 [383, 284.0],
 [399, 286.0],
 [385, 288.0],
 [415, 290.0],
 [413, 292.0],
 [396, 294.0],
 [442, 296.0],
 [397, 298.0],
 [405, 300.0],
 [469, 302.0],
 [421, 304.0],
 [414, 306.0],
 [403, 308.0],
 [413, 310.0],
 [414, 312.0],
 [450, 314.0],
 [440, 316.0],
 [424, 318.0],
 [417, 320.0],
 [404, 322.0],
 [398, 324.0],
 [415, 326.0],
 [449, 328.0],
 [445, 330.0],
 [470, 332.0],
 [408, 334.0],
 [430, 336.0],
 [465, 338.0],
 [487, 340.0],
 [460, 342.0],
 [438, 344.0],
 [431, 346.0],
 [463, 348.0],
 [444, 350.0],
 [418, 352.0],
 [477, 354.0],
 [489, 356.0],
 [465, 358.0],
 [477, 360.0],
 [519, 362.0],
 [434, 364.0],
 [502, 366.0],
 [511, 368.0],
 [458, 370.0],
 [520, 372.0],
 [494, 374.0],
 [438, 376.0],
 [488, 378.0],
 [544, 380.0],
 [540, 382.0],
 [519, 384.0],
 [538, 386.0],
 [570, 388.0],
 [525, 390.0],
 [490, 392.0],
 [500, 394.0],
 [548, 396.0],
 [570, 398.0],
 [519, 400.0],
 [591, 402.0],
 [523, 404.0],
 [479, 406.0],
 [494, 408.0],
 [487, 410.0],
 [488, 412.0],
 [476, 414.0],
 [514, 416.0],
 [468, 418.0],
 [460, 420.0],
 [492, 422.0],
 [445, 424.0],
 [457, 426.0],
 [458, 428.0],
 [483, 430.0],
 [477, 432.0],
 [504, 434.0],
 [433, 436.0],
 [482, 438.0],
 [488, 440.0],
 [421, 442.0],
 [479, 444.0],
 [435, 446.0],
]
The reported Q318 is 3.0 yr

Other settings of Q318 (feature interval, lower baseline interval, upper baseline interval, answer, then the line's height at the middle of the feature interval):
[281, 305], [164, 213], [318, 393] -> 3.27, 473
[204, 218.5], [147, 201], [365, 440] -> 5.89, 520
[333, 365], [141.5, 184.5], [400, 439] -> 2.76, 500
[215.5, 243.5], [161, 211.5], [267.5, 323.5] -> 6.44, 456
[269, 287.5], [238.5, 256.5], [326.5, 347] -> 2.87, 465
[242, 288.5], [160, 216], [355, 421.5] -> 5.84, 484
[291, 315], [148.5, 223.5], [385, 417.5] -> 3.52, 492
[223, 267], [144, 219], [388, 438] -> 5.77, 481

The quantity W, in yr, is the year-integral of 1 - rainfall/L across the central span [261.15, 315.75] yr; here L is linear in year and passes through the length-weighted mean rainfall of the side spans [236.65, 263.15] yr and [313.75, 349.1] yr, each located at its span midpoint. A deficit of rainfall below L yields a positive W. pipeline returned 5.16 yr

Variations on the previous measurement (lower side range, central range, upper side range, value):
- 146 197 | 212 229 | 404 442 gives 8.10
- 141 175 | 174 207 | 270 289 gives 0.97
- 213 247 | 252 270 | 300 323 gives -1.87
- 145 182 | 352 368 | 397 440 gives 0.75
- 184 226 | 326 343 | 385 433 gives 0.29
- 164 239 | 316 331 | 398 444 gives 1.13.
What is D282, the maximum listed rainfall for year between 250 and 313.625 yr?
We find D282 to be 523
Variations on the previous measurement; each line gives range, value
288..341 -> 487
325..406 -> 591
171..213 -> 570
